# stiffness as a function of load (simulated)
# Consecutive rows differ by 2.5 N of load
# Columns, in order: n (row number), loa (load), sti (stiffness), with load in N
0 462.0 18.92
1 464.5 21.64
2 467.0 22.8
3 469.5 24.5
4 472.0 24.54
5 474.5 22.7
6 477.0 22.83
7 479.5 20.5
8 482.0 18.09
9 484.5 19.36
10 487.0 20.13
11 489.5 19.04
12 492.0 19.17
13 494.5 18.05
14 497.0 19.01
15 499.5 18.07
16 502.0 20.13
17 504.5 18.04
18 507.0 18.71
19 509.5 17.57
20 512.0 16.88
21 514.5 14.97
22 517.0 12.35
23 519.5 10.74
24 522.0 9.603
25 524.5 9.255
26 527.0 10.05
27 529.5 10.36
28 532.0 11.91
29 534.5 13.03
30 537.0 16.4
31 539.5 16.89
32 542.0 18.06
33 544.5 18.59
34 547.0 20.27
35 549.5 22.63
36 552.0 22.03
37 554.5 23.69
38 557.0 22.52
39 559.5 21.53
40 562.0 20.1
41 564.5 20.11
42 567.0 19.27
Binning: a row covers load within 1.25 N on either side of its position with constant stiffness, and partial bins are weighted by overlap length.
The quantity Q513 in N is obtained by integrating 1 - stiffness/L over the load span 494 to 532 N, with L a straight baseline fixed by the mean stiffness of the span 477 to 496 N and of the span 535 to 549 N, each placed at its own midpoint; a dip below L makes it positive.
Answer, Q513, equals 8.2 N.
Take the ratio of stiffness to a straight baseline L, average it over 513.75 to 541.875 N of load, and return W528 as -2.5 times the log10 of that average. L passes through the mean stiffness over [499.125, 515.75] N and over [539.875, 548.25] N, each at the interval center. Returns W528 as 0.42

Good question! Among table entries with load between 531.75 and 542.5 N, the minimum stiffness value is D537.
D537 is 11.91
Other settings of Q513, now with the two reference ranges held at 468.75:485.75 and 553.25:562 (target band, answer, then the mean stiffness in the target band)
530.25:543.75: 4.2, 15.2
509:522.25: 4.9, 13.8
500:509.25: 1.3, 18.7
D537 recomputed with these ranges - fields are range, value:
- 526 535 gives 10.05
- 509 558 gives 9.255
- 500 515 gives 14.97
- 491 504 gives 18.05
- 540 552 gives 18.06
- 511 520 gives 10.74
